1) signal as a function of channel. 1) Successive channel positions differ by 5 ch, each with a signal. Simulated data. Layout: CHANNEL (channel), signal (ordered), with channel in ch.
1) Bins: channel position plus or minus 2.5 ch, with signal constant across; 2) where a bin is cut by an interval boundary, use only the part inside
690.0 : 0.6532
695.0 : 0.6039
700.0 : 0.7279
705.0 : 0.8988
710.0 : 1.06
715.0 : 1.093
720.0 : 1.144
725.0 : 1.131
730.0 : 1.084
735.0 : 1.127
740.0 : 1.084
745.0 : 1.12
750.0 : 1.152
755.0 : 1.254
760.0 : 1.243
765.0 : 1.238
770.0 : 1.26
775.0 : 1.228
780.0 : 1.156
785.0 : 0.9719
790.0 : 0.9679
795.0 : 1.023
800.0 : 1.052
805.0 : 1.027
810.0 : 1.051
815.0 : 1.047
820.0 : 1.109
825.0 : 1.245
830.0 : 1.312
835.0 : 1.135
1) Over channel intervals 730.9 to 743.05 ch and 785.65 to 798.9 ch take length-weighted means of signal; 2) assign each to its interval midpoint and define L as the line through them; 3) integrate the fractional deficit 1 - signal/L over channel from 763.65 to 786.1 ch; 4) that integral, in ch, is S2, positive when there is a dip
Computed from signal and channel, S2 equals -3.2 ch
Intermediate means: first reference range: 1.1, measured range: 1.18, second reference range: 0.998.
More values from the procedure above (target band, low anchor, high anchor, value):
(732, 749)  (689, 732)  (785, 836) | -2.2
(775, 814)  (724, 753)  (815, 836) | 3.8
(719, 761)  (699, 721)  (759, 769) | -0.6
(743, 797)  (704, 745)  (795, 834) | -2.3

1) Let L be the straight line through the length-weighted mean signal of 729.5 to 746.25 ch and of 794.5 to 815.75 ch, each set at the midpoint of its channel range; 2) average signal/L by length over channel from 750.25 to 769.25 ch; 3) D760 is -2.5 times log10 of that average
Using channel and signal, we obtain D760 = -0.14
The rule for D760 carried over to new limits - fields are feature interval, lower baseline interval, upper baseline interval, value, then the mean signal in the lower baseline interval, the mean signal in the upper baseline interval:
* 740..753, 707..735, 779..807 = -0.06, 1.1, 1.03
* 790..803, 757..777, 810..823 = 0.12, 1.24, 1.08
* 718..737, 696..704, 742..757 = -0.15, 0.737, 1.17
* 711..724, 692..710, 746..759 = -0.21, 0.785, 1.2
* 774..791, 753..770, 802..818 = 0.08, 1.25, 1.04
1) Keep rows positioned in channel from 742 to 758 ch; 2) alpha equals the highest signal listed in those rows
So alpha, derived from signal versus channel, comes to 1.254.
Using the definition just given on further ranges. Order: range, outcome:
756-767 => 1.243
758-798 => 1.26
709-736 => 1.144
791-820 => 1.109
